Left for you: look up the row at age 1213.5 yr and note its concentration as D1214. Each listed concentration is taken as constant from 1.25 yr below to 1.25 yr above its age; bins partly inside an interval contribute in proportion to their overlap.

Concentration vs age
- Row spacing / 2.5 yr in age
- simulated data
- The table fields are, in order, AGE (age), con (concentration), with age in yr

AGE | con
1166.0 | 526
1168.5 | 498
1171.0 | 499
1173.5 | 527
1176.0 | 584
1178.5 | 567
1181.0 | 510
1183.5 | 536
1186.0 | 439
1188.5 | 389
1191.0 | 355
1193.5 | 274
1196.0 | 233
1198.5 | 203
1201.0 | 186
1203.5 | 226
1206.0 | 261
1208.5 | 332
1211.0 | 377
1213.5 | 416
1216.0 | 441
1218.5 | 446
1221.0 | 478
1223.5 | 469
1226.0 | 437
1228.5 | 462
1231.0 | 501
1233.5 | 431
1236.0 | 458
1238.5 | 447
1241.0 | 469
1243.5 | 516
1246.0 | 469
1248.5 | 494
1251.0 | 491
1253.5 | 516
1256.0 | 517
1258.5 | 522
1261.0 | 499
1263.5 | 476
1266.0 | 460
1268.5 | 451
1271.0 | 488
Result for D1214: 416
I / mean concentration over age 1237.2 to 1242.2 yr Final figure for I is 458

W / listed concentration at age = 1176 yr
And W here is 584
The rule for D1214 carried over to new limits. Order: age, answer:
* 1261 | 499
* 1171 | 499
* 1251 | 491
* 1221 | 478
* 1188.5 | 389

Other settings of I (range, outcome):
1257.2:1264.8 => 499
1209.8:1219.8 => 421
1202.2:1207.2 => 243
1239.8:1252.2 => 488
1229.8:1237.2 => 463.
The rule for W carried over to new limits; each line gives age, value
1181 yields 510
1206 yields 261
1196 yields 233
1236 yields 458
